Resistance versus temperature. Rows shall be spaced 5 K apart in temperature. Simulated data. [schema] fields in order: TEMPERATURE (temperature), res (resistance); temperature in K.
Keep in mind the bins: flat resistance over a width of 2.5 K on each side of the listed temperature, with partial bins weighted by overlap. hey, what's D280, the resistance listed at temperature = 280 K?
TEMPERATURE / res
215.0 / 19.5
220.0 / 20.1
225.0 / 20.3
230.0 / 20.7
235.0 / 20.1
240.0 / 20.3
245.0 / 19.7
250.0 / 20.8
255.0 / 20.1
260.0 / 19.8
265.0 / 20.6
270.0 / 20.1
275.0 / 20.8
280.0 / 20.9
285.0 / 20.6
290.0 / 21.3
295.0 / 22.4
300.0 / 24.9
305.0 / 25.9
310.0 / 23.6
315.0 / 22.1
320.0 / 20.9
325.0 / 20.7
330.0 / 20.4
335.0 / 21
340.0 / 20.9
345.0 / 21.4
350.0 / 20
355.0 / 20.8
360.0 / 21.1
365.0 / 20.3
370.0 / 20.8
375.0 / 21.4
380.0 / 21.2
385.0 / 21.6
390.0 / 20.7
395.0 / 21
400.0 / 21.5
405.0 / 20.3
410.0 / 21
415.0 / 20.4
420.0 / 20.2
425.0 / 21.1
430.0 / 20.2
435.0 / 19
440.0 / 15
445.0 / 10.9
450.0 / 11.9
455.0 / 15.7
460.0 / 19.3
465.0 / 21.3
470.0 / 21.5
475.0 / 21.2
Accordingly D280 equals 20.9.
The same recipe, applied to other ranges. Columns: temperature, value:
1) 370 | 20.8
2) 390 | 20.7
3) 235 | 20.1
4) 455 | 15.7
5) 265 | 20.6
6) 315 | 22.1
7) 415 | 20.4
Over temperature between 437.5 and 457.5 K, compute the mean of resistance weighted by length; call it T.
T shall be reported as 13.4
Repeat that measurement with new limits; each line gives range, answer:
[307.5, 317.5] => 22.9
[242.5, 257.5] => 20.2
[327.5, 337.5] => 20.7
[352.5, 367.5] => 20.7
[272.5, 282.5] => 20.9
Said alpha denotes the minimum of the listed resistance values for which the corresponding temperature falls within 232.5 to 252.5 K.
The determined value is 19.7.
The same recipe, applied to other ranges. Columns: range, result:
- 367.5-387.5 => 20.8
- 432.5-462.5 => 10.9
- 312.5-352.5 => 20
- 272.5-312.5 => 20.6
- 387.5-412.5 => 20.3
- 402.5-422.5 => 20.2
